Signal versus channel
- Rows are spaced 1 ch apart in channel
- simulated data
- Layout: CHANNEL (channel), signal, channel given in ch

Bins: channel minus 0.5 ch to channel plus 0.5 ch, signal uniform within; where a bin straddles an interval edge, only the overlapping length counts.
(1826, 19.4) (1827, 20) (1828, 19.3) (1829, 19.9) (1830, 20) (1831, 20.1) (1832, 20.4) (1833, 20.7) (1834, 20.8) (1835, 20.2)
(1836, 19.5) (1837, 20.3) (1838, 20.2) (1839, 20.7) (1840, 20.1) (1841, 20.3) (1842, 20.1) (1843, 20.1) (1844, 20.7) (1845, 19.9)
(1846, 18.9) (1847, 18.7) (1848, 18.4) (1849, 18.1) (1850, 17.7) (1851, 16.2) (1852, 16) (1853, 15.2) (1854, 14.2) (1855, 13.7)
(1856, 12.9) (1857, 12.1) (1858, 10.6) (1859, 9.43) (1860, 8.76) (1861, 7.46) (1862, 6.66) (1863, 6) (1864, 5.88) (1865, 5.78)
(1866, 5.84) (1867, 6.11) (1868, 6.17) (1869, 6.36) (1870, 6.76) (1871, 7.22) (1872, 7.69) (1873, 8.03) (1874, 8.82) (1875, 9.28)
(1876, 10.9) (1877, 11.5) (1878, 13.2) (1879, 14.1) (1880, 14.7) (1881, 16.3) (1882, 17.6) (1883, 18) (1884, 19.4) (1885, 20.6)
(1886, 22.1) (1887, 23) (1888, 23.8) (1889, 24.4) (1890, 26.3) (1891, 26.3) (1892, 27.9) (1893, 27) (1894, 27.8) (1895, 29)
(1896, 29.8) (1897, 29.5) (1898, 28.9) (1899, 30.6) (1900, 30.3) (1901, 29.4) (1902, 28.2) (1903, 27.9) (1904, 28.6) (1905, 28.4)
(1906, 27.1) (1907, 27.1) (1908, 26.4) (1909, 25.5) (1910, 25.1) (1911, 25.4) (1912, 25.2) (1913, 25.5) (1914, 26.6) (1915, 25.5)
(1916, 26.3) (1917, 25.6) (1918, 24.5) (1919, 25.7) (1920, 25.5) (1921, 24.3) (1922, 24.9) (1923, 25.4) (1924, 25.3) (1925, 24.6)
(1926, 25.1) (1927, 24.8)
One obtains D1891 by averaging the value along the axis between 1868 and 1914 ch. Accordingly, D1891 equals 21.4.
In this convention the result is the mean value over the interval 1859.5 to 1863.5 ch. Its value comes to 7.22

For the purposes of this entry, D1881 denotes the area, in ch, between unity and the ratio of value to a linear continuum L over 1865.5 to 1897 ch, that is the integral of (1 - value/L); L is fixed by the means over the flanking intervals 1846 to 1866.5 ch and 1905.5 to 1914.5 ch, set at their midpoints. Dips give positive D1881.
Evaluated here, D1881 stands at 4.3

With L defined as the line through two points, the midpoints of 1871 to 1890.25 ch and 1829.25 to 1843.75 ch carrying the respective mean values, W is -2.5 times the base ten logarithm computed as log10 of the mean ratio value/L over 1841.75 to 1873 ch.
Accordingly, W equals 0.46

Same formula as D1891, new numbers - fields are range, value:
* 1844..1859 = 15.8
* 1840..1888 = 13.5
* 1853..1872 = 8.6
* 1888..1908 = 28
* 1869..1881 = 10.3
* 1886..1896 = 26.1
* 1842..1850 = 19.2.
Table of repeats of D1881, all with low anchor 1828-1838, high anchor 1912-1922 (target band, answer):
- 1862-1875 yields 9.05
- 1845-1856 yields 2.36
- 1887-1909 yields -3.10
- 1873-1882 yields 4.15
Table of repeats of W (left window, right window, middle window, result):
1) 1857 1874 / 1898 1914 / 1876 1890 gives -0.13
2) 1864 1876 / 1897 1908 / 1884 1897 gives -0.23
